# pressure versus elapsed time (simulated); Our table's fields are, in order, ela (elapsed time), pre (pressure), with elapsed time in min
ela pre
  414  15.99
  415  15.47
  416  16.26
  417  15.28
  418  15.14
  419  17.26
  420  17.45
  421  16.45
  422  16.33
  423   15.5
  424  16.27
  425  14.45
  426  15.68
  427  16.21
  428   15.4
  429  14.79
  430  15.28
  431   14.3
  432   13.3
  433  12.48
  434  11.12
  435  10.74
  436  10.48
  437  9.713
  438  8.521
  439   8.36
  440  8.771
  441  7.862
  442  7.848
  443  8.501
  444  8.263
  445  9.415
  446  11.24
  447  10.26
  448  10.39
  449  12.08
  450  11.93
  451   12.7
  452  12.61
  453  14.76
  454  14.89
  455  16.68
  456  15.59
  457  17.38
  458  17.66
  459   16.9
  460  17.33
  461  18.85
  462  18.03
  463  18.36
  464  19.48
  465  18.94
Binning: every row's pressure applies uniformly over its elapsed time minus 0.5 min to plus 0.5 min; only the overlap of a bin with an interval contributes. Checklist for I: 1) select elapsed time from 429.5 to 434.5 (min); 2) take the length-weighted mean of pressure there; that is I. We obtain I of 13.3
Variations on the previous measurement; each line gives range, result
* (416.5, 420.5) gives 16.3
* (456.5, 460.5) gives 17.3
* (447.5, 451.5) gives 11.8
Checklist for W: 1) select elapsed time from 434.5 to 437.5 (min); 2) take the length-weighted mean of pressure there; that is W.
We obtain 10.3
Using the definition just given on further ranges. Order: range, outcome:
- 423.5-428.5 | 15.6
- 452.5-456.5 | 15.5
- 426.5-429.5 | 15.5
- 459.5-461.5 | 18.1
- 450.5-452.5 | 12.7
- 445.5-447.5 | 10.8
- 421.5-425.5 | 15.6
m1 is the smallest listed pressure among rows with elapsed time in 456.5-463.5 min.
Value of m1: 16.9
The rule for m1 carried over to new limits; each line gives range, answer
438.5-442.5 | 7.848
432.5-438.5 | 8.521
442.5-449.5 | 8.263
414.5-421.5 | 15.14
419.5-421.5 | 16.45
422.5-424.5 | 15.5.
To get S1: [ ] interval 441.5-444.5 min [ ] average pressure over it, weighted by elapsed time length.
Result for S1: 8.2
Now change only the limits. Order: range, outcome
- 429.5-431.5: 14.8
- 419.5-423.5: 16.4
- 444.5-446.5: 10.3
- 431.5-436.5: 11.6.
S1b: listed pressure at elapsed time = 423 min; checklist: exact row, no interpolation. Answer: 15.5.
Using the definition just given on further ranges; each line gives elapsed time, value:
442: 7.848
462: 18.03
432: 13.3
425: 14.45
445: 9.415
